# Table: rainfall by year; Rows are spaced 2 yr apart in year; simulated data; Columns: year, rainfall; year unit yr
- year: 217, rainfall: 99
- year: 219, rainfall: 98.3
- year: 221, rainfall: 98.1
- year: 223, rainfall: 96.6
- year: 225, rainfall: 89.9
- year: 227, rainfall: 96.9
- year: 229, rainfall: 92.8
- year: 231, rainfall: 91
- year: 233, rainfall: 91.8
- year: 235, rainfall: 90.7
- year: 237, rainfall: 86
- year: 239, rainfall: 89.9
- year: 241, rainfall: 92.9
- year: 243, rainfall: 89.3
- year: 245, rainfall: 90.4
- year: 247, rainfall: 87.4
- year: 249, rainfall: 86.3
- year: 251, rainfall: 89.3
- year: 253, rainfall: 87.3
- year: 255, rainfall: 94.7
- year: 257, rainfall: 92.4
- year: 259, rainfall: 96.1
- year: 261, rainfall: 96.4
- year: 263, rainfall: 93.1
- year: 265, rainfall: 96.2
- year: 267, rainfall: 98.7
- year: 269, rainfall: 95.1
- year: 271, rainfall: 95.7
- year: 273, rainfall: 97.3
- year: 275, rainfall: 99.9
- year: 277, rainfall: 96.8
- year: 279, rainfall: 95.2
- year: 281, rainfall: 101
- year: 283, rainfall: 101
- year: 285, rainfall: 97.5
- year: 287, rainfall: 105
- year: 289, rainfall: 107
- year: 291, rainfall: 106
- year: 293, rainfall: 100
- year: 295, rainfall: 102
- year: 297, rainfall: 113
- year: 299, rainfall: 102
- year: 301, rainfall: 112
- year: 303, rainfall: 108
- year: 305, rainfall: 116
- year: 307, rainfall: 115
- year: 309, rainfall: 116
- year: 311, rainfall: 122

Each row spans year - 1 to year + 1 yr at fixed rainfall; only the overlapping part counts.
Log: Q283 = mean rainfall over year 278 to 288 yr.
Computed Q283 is 99.9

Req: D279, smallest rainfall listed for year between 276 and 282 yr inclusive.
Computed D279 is 95.2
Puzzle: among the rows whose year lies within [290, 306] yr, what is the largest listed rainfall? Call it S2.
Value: 116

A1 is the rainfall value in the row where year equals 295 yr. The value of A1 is 102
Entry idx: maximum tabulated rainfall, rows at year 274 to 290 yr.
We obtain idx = 107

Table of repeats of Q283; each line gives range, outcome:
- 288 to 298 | 106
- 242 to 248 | 89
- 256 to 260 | 94.2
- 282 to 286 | 99.2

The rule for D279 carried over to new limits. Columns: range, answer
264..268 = 96.2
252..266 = 87.3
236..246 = 86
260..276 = 93.1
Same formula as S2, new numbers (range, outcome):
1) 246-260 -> 96.1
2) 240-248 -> 92.9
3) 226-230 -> 96.9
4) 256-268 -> 98.7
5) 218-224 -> 98.3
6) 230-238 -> 91.8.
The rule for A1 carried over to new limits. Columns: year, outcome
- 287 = 105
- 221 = 98.1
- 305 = 116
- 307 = 115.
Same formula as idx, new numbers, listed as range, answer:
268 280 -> 99.9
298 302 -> 112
